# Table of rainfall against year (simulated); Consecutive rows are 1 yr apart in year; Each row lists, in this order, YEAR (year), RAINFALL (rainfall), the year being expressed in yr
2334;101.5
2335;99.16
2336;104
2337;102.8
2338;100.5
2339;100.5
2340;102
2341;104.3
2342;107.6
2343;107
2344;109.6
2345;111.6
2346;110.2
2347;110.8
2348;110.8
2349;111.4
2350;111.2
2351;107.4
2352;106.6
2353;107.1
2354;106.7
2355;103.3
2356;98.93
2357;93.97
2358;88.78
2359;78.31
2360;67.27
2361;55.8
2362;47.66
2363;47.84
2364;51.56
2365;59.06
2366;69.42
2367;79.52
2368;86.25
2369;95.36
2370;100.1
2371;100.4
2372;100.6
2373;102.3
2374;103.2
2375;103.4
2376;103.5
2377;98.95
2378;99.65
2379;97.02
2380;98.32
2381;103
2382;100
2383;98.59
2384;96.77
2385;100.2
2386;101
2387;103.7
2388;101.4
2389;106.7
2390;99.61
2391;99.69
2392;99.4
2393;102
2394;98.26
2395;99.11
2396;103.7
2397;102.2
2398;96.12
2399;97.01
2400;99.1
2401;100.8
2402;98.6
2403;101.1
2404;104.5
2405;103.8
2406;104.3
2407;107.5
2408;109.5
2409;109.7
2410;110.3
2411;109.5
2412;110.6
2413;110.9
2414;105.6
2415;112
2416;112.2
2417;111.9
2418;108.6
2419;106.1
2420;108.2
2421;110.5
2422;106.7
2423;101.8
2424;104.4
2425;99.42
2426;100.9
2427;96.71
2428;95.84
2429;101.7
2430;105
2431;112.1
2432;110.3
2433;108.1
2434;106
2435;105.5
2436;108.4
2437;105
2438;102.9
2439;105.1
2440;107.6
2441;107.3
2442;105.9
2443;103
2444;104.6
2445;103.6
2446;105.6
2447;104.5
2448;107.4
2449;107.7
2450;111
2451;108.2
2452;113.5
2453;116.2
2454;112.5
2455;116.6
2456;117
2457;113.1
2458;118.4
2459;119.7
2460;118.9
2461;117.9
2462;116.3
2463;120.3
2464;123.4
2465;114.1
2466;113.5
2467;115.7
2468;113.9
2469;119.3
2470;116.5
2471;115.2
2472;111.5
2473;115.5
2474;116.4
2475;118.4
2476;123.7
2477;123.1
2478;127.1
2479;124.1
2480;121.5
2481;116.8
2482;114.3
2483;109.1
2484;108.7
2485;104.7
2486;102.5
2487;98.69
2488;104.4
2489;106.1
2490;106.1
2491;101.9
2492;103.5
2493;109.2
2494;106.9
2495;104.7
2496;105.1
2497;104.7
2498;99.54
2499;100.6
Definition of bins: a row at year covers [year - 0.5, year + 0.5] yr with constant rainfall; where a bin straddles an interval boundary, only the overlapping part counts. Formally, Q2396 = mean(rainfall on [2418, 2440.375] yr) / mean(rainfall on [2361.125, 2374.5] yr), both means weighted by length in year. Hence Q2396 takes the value 1.3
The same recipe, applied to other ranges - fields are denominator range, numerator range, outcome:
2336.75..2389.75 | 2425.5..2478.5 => 1.17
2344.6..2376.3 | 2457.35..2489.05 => 1.26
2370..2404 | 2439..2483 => 1.14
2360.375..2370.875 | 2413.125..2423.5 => 1.54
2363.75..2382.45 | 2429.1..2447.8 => 1.14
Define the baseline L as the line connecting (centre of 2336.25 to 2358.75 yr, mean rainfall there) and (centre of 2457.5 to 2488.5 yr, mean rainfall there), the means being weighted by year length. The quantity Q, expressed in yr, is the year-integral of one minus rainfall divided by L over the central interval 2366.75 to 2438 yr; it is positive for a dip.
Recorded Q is 4.3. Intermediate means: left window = 105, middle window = 103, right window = 116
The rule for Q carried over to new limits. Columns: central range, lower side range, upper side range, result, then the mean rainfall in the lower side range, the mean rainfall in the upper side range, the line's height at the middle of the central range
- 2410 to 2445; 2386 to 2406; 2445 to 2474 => 0.42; 101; 114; 108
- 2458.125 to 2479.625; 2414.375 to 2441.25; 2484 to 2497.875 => -2.73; 106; 105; 105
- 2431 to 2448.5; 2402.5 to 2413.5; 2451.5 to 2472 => 1.03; 107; 116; 113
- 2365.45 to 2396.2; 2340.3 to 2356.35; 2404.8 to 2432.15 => 2.56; 108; 107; 107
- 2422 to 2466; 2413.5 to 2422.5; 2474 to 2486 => 1.34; 109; 117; 112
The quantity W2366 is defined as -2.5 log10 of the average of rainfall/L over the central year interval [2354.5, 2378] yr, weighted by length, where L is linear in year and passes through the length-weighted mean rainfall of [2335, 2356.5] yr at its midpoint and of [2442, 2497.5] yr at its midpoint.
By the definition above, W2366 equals 0.26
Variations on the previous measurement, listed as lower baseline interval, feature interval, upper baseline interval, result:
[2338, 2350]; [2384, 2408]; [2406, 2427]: 0.06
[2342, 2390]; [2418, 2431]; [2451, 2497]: 0.01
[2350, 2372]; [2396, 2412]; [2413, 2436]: -0.05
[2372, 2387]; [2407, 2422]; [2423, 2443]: -0.07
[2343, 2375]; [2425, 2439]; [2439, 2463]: 0.03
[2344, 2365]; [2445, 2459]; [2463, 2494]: -0.03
